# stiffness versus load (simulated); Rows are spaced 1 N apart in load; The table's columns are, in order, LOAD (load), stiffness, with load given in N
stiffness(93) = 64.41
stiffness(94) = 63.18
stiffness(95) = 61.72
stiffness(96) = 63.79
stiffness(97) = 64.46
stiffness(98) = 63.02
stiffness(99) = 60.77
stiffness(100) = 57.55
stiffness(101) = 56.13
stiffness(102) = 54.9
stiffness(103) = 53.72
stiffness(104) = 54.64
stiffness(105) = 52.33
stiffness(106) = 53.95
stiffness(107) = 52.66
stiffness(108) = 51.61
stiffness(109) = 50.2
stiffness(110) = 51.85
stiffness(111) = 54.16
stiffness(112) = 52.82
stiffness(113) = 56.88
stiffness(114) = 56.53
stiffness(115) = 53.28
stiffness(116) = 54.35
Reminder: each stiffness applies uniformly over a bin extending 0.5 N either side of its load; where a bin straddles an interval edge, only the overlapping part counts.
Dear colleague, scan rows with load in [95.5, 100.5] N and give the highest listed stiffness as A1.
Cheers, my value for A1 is 64.46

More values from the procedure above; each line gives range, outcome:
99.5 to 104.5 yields 57.55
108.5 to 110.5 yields 51.85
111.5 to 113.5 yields 56.88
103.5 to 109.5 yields 54.64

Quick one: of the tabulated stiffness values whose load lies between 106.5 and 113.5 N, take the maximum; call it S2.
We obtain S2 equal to 56.88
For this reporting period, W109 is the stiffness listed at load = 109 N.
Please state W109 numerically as 50.2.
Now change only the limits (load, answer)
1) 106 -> 53.95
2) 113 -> 56.88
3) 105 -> 52.33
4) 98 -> 63.02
